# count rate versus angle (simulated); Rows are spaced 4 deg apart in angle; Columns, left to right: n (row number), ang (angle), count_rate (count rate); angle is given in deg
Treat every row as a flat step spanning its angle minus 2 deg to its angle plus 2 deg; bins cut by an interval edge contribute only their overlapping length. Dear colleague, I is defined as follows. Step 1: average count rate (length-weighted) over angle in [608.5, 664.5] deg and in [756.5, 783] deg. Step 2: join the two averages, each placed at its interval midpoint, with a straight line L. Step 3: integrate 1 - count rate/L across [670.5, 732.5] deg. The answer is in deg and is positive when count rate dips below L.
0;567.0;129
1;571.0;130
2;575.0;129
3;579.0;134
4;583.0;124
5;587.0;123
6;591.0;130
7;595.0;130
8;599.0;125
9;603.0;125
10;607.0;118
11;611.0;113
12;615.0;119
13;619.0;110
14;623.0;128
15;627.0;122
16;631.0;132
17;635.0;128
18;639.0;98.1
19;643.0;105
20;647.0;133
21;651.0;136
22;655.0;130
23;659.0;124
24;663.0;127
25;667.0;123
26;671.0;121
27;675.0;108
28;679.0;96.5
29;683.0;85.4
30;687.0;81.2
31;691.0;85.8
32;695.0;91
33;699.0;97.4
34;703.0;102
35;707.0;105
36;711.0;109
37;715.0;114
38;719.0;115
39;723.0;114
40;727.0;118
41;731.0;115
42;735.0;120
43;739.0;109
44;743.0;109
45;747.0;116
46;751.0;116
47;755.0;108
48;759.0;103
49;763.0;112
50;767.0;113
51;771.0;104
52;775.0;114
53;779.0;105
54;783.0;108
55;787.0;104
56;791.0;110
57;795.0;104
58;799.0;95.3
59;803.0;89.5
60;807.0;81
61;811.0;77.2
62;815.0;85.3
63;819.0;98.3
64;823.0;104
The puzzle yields 6.4 deg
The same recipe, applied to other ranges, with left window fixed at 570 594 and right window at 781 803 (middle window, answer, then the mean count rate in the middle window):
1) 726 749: -1.01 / 114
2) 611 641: 0.94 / 119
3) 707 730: -0.30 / 113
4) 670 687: 2.57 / 99.1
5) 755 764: -0.02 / 107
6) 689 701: 2.43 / 91.4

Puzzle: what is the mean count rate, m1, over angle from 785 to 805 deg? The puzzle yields 101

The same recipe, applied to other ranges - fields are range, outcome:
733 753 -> 114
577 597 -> 128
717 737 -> 116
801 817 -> 83.2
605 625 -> 118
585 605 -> 127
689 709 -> 96.2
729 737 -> 118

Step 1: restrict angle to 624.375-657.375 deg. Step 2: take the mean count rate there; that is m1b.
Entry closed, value 123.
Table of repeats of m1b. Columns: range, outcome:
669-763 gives 106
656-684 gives 114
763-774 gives 110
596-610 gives 122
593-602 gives 127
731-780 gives 111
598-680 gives 120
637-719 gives 109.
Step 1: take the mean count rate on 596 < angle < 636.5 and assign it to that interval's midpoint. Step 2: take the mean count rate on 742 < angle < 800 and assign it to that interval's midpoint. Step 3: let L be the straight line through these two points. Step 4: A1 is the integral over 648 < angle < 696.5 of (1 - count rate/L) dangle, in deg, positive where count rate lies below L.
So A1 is 3.1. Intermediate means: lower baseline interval 122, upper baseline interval 108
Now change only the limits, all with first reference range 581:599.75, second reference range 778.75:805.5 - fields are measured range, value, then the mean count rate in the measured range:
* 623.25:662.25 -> -1.1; 123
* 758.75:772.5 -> -0.5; 109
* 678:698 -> 4.6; 88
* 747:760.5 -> -0.5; 110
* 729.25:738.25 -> -0.6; 116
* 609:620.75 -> 0.9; 114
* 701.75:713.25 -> 0.7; 106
